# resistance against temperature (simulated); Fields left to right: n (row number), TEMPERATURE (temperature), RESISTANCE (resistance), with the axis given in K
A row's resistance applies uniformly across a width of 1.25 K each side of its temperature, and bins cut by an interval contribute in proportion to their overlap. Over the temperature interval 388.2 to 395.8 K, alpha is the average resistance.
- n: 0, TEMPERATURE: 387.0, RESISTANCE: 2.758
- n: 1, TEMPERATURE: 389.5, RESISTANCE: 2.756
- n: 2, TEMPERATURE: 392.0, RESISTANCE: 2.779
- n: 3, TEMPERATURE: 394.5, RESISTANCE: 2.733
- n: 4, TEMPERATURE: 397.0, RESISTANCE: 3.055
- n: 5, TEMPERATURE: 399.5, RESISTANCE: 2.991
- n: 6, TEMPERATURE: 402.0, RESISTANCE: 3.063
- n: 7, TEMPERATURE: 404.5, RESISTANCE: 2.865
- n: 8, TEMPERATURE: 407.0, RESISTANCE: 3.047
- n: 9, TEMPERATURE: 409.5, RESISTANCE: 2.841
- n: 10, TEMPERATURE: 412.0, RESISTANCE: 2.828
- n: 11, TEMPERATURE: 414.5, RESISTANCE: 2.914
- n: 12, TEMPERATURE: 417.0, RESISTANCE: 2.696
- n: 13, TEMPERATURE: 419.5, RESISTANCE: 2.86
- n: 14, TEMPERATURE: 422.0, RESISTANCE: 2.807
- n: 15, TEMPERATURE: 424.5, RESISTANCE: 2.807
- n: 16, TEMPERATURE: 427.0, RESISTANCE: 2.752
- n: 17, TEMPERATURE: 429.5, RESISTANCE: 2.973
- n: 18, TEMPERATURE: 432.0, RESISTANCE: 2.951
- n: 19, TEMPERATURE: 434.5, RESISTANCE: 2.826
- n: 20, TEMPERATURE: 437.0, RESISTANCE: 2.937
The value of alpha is 2.76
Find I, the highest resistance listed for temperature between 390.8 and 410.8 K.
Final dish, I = 3.063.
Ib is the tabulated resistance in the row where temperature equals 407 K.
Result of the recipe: 3.047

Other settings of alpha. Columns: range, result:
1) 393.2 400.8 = 2.93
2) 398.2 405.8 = 2.97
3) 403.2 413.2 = 2.9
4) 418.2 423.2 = 2.83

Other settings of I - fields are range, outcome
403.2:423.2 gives 3.047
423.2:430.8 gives 2.973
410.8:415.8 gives 2.914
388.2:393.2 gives 2.779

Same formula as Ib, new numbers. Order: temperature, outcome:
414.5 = 2.914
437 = 2.937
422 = 2.807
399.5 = 2.991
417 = 2.696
